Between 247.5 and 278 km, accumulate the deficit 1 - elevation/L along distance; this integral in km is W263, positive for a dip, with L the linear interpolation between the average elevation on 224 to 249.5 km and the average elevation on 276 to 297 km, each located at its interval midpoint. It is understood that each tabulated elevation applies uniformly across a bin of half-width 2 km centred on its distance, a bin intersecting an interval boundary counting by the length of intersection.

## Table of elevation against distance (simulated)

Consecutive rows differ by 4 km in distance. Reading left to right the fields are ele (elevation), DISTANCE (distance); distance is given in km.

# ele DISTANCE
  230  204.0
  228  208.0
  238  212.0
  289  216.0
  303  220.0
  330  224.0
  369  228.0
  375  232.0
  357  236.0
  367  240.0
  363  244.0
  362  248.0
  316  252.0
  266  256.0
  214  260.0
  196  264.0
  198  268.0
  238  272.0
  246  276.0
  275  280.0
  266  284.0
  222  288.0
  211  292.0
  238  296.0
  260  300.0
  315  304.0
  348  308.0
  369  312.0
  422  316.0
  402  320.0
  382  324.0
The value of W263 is 5.3 km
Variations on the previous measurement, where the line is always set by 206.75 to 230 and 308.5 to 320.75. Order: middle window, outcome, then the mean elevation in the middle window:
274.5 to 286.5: 3.22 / 261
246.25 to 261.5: 1.79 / 291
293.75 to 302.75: 2.92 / 253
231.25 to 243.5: -2.00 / 365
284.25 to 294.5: 3.91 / 226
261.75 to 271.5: 3.97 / 204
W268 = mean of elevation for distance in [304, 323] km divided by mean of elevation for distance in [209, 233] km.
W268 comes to 1.21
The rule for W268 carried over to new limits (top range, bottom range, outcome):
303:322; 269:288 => 1.50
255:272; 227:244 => 0.59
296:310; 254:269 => 1.35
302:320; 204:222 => 1.41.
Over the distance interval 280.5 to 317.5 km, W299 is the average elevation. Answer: 292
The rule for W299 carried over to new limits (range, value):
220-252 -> 354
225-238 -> 364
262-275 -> 213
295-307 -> 280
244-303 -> 255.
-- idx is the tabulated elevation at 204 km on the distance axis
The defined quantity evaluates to 230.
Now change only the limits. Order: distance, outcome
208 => 228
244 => 363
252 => 316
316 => 422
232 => 375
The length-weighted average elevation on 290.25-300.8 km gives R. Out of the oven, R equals 234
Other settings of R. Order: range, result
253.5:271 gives 222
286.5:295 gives 219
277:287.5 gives 261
